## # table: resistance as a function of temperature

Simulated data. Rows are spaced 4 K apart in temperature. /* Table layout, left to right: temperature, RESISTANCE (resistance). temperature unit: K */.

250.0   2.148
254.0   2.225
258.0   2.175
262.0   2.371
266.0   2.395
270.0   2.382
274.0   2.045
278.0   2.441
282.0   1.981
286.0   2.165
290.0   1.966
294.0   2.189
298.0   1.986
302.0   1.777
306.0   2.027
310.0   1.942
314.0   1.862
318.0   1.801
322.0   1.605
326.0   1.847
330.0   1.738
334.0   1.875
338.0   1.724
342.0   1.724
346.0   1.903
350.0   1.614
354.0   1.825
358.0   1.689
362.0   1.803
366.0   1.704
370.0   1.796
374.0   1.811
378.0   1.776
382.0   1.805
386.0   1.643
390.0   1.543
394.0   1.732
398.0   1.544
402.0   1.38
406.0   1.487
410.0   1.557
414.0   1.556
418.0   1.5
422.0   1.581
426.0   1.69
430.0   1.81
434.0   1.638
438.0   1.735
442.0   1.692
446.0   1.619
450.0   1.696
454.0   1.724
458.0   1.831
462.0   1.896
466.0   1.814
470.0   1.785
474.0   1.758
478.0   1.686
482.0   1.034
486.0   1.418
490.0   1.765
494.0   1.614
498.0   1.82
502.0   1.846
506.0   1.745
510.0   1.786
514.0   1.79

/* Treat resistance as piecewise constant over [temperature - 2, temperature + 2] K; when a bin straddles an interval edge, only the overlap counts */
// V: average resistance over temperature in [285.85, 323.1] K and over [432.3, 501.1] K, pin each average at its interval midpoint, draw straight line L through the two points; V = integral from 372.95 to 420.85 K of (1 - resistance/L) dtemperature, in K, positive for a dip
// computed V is 4.87 K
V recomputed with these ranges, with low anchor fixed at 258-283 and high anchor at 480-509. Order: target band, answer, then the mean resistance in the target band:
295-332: 5.1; 1.85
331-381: 6.2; 1.77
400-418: 3.6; 1.5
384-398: 2.1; 1.63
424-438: 0.6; 1.72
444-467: -0.5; 1.76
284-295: 0.6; 2.1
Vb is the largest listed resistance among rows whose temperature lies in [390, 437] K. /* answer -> 1.81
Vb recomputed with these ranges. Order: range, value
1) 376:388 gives 1.805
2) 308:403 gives 1.942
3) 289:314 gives 2.189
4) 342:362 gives 1.903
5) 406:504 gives 1.896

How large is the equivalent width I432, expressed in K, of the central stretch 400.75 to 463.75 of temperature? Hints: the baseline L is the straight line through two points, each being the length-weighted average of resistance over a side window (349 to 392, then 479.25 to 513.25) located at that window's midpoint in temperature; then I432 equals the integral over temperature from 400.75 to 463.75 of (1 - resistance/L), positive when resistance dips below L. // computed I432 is 1.2 K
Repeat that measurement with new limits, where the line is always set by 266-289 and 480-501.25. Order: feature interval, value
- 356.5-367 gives 1.1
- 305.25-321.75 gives 1.8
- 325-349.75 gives 2.9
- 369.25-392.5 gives 2.0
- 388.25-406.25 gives 2.9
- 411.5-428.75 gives 1.7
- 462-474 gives -1.4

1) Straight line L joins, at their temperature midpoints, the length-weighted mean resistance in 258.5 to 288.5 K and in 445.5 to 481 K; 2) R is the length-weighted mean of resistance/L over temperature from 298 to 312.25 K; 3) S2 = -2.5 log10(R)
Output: 0.126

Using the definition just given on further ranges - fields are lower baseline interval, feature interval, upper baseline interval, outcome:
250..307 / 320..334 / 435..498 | 0.160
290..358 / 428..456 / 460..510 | 0.016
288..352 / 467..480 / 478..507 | -0.074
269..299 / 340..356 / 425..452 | 0.112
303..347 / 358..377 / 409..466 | 0.000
